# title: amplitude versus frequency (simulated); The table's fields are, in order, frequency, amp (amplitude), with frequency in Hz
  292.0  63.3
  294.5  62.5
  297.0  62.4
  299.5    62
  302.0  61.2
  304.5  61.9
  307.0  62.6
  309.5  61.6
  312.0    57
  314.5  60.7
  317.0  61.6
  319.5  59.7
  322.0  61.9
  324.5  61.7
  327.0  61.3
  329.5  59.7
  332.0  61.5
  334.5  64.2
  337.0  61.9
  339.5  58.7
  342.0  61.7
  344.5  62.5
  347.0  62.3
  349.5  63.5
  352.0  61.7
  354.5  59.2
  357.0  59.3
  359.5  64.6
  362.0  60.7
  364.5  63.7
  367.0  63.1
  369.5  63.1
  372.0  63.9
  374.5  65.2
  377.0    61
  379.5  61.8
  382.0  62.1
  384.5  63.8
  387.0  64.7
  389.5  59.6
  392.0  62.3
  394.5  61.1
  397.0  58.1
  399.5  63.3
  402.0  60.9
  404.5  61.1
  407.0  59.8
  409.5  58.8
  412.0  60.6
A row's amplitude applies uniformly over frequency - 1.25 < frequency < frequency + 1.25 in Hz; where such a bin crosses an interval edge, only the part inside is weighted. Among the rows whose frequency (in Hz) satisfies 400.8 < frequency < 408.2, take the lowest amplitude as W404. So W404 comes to 59.8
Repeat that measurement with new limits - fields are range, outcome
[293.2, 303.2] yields 61.2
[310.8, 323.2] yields 57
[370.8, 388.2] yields 61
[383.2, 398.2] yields 58.1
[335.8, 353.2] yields 58.7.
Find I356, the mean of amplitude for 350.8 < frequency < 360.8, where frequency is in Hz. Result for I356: 61.2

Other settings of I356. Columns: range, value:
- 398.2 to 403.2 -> 62.1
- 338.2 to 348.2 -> 61.3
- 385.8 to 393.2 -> 62.2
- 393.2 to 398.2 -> 59.6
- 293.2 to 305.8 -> 62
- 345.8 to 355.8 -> 61.7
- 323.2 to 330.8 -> 60.9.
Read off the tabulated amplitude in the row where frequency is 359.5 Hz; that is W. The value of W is 64.6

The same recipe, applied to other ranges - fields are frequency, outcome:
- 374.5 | 65.2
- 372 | 63.9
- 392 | 62.3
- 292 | 63.3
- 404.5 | 61.1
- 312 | 57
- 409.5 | 58.8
